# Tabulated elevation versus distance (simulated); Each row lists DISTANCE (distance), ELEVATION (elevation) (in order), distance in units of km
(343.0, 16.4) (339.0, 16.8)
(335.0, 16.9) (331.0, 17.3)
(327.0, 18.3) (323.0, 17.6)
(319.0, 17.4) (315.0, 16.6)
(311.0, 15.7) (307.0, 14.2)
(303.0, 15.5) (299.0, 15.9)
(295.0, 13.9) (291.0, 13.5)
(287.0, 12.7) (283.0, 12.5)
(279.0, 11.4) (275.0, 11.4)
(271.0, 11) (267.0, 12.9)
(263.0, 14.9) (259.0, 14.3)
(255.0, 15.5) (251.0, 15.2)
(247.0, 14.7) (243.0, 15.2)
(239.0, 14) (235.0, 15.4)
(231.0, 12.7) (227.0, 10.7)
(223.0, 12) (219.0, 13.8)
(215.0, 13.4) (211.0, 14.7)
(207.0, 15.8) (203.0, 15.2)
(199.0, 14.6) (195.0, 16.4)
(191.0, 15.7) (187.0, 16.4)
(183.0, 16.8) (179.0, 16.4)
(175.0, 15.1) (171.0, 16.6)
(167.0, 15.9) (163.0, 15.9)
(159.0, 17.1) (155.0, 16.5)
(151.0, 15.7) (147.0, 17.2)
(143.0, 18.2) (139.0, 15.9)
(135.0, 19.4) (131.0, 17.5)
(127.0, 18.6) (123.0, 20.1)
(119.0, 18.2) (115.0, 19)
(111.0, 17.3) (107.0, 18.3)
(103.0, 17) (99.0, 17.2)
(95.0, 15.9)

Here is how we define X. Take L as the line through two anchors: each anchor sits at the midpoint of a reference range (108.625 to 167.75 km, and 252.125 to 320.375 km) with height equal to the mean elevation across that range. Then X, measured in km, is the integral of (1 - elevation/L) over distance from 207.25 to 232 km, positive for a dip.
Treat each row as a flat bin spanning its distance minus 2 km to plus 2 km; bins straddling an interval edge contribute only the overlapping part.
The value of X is 4.02 km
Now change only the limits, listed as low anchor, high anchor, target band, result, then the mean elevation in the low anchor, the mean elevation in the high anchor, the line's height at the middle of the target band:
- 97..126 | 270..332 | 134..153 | 0.5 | 18.2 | 14.7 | 17.6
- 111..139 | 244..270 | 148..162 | 0.9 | 18.5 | 14.5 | 17.6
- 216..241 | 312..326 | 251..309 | 6.7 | 13.1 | 17.2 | 15.4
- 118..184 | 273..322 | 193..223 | 2.6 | 17.1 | 14.3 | 16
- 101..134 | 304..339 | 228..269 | 6.9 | 18.3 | 16.7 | 17.3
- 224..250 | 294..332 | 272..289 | 3.7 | 13.8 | 16.3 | 15.2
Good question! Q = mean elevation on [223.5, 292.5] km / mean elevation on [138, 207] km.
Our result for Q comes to 0.8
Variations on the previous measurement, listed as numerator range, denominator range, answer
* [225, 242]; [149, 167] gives 0.82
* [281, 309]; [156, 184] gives 0.86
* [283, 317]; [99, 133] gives 0.80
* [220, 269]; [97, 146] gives 0.77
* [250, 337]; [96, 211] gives 0.87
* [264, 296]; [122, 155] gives 0.70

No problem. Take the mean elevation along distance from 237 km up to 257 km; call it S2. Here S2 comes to 14.9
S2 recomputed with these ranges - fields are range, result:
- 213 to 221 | 13.6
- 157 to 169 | 16.3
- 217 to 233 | 12.3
